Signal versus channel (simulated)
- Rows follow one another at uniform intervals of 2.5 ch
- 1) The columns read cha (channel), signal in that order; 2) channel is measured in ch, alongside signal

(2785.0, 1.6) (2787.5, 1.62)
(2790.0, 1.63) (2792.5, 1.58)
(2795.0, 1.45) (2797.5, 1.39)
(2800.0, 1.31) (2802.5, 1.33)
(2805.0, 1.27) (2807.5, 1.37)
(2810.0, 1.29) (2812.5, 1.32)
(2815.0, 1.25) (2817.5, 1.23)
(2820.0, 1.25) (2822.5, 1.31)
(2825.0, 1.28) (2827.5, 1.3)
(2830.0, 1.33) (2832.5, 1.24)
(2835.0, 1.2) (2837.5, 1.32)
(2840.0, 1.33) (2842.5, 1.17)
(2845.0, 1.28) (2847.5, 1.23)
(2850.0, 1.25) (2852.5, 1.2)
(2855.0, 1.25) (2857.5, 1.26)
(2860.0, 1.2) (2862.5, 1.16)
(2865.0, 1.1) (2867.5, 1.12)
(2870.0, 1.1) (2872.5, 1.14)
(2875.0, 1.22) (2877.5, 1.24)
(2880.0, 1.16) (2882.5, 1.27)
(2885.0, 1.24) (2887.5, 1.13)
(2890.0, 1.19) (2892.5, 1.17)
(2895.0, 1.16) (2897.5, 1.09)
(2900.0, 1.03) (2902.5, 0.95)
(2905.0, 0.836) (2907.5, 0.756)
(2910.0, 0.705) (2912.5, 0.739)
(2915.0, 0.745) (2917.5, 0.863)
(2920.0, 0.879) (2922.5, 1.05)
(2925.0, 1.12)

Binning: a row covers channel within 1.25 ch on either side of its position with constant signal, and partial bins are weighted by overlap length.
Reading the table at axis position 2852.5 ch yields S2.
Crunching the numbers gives 1.2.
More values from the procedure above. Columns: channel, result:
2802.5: 1.33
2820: 1.25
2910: 0.705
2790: 1.63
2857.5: 1.26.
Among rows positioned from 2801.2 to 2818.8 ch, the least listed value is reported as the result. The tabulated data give 1.23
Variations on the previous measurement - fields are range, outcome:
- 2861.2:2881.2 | 1.1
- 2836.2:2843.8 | 1.17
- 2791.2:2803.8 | 1.31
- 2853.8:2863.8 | 1.16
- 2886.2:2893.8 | 1.13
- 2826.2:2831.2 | 1.3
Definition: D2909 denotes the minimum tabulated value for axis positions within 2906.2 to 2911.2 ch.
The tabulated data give 0.705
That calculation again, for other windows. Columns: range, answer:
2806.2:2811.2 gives 1.29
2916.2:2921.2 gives 0.863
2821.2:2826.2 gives 1.28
